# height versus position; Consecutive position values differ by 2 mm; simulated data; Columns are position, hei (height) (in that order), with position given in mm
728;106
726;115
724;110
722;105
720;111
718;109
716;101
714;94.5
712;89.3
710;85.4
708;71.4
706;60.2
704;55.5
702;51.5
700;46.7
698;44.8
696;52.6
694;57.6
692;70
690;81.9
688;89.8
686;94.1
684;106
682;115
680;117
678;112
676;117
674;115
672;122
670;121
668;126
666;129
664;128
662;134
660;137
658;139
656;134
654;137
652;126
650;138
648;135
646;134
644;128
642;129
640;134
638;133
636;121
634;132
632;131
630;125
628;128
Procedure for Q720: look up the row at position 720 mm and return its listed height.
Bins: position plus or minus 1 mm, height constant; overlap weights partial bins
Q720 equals 111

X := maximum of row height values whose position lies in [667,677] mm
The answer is 126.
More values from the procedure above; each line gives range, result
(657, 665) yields 139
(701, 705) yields 55.5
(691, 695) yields 70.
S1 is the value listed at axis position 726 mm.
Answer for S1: 115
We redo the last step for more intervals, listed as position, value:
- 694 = 57.6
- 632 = 131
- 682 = 115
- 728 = 106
